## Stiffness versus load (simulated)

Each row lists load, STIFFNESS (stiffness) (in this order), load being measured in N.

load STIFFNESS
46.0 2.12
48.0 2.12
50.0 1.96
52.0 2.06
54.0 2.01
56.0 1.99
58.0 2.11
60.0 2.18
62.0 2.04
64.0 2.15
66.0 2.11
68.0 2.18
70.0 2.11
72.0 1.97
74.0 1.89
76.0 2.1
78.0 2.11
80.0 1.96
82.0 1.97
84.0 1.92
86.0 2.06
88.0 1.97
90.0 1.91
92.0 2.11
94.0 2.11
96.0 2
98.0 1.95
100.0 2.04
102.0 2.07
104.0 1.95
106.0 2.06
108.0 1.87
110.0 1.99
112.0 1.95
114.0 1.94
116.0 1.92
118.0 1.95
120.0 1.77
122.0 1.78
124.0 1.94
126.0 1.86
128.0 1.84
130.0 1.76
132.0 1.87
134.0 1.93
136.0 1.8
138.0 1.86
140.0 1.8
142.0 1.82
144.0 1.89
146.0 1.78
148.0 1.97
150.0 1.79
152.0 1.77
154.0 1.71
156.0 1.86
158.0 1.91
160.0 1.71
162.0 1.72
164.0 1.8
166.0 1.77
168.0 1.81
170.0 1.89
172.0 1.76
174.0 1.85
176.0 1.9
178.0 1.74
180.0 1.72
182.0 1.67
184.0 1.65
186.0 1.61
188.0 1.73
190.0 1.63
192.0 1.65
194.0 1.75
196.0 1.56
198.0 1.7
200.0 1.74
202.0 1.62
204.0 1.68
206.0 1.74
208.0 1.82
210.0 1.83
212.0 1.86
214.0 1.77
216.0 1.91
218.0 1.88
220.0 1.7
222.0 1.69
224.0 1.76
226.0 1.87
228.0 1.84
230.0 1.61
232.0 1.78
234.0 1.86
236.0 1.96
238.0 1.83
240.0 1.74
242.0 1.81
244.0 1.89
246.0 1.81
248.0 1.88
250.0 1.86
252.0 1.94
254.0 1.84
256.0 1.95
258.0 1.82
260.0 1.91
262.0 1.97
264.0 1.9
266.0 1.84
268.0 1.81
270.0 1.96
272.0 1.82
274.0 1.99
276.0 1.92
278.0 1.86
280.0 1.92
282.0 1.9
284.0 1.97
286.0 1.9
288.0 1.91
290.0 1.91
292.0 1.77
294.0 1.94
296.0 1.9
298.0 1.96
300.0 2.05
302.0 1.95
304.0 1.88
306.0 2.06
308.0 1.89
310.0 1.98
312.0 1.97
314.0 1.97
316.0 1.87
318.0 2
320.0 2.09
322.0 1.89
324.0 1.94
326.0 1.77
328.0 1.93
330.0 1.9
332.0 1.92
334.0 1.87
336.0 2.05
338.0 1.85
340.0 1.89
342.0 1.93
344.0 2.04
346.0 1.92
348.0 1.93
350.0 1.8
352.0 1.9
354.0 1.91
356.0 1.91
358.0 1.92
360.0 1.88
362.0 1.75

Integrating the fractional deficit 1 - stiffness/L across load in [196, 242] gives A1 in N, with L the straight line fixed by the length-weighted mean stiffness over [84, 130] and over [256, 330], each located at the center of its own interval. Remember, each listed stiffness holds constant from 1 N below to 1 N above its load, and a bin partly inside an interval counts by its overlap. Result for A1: 3.7 N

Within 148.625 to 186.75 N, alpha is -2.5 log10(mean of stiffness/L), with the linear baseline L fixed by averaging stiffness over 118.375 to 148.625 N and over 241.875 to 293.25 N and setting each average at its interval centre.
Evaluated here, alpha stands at 0.049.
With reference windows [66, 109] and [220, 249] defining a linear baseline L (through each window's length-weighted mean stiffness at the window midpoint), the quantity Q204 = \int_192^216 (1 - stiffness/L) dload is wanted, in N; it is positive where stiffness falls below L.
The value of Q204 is 1.45 N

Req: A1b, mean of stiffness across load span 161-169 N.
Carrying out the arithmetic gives 1.77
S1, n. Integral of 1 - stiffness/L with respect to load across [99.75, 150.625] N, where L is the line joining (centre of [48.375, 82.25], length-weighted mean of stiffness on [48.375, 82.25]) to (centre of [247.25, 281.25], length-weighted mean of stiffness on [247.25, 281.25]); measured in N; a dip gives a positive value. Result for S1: 3.0 N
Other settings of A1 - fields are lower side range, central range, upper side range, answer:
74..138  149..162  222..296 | 0.9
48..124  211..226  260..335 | 1.2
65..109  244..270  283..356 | 0.9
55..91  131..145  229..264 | 0.8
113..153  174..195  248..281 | 1.8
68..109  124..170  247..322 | 3.7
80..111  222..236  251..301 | 1.0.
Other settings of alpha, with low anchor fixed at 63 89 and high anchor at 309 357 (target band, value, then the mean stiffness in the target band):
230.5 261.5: 0.061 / 1.86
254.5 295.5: 0.030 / 1.9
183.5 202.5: 0.192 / 1.67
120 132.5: 0.103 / 1.83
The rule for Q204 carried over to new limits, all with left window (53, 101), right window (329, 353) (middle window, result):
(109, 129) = 1.2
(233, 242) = 0.6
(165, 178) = 1.1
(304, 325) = -0.4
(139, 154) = 1.4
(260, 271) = 0.3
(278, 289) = 0.2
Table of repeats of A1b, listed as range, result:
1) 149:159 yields 1.81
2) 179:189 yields 1.68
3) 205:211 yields 1.8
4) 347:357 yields 1.89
